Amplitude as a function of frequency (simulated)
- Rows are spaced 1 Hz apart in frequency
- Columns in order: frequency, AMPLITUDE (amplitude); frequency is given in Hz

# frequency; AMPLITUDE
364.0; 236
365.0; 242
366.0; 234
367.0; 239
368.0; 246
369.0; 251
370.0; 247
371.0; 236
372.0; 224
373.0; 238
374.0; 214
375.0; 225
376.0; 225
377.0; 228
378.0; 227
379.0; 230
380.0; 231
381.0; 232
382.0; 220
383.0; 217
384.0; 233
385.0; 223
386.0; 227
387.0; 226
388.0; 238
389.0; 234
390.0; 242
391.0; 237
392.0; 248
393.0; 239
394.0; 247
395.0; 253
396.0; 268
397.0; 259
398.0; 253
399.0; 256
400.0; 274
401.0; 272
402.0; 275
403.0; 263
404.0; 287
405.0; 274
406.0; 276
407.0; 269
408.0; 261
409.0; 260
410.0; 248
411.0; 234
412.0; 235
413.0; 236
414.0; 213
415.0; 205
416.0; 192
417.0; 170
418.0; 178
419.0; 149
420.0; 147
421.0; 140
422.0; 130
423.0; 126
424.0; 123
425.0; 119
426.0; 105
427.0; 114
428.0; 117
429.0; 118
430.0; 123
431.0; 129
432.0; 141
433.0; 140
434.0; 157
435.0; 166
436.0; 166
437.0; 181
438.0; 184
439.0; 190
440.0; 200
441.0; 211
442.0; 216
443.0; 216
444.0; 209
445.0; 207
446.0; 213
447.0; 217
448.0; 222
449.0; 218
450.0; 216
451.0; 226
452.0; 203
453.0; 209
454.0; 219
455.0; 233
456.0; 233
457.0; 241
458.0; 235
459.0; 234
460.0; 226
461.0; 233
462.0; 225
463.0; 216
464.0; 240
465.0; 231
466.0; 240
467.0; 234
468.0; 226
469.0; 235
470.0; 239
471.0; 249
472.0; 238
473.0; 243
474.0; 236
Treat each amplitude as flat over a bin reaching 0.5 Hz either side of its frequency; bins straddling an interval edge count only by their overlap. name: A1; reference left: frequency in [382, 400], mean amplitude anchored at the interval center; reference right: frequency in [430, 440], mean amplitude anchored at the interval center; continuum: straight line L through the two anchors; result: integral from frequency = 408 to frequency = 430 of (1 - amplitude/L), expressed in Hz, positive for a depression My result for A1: 2.6 Hz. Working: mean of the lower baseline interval 242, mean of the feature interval 170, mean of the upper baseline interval 162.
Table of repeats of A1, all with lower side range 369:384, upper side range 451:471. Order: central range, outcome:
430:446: 3.4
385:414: -2.9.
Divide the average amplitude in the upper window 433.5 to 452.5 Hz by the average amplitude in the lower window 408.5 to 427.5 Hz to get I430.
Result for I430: 1.1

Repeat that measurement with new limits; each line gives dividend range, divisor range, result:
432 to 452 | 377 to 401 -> 0.82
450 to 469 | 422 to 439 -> 1.64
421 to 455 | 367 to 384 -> 0.75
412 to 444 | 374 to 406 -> 0.67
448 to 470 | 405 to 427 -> 1.19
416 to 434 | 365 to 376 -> 0.58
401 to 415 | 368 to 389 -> 1.11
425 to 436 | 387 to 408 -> 0.51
